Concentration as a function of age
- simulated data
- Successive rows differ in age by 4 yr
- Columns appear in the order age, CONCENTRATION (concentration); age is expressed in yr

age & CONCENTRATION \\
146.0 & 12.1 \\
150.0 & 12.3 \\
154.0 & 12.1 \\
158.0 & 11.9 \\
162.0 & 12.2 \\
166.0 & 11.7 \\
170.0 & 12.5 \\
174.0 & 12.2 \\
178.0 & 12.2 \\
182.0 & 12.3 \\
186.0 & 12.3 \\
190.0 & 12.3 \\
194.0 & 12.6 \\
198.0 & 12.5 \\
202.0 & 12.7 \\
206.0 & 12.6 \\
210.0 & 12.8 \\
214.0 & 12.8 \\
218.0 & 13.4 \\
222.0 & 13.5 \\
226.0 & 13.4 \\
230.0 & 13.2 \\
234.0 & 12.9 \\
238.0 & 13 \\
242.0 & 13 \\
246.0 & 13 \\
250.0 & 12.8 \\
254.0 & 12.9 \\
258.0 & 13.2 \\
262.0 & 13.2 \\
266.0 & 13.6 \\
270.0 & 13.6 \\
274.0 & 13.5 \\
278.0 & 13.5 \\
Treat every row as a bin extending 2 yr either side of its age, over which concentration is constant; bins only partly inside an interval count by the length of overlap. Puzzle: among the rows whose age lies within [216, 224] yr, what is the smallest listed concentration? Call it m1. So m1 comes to 13.4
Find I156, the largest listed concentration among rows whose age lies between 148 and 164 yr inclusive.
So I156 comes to 12.3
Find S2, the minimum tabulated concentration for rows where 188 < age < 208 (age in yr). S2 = 12.3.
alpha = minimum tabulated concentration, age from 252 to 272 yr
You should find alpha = 12.9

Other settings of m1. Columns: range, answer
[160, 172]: 11.7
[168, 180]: 12.2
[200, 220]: 12.6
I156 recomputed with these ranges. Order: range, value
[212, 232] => 13.5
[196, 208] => 12.7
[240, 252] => 13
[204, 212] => 12.8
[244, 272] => 13.6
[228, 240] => 13.2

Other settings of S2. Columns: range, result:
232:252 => 12.8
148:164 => 11.9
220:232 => 13.2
